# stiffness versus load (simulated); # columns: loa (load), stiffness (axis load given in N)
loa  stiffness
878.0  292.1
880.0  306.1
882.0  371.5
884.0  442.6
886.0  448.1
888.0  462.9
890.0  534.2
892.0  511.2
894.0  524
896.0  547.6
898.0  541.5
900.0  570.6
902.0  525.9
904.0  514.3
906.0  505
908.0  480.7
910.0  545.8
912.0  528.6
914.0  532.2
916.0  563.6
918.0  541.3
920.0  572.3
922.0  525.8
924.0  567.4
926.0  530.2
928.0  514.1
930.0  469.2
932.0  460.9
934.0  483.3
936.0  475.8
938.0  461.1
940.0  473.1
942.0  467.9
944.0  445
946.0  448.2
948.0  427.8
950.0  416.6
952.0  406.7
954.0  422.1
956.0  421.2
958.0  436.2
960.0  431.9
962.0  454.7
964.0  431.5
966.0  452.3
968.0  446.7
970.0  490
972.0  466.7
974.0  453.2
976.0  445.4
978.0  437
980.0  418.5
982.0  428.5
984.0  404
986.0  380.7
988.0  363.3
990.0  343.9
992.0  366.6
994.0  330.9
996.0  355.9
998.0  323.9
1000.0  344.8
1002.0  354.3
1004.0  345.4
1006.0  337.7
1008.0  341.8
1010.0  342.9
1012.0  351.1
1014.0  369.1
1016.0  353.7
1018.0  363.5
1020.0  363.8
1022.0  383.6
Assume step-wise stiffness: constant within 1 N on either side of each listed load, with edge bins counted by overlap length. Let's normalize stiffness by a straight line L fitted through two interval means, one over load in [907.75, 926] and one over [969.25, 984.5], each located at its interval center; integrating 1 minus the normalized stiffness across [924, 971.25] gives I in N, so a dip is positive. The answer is 3.2 N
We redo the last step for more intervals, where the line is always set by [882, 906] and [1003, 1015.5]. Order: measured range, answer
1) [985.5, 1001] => 0.8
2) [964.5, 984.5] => -2.5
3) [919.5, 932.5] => -1.6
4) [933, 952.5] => -0.6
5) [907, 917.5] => -1.1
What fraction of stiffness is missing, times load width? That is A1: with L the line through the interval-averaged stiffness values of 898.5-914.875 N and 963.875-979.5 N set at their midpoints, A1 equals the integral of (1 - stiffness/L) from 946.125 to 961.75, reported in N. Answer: 1.5 N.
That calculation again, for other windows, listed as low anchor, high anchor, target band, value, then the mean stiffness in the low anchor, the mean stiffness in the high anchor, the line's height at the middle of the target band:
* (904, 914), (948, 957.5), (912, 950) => -2.3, 517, 419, 467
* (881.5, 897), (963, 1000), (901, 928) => -4.1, 484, 406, 462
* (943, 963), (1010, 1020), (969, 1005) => 0.0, 431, 358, 391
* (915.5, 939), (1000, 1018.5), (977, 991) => 0.1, 513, 350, 400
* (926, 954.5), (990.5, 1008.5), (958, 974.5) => -1.8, 458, 345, 408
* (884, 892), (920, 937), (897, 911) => -1.0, 481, 507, 491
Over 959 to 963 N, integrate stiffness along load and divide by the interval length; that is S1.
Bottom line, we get 443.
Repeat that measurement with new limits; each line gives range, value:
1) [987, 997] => 352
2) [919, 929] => 542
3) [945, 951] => 431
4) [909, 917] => 543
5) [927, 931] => 492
